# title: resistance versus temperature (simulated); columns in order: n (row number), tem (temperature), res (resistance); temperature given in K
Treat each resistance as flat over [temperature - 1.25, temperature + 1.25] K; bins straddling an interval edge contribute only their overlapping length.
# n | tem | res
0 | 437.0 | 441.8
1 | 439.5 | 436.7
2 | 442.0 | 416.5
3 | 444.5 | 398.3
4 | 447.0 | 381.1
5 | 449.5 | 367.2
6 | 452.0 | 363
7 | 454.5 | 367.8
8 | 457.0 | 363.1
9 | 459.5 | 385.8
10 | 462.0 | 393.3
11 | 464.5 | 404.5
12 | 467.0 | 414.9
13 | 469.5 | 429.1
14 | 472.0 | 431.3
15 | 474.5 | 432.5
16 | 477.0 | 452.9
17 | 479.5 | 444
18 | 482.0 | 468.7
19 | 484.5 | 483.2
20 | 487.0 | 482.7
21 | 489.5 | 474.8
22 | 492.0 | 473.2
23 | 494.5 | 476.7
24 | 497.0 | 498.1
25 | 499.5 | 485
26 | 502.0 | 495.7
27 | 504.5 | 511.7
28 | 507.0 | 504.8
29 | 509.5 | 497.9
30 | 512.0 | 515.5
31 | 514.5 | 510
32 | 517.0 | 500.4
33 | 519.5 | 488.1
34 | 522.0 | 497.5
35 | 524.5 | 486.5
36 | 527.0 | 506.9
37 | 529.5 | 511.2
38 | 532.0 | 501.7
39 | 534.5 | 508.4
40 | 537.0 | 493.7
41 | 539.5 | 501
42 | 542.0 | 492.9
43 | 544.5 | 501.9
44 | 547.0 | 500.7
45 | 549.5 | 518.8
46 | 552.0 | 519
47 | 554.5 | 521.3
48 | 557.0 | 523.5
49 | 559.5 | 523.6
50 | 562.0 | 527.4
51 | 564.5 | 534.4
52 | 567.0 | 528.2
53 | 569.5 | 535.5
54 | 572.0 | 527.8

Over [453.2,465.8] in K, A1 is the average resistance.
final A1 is 383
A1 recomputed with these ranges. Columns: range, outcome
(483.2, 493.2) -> 478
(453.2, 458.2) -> 365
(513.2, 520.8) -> 500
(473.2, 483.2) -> 449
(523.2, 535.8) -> 503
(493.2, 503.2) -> 489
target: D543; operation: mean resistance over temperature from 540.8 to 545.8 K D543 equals 497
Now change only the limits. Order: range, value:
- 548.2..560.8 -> 521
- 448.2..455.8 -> 366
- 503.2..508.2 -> 508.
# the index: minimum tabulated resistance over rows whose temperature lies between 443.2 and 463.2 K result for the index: 363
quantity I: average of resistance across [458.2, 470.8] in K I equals 405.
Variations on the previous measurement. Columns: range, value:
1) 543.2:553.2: 510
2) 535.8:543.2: 496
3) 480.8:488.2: 478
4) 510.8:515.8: 513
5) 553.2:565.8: 526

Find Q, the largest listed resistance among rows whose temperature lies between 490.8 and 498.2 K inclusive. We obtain 498.1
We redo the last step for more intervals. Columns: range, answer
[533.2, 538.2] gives 508.4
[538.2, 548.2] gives 501.9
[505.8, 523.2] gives 515.5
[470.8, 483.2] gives 468.7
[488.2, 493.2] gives 474.8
